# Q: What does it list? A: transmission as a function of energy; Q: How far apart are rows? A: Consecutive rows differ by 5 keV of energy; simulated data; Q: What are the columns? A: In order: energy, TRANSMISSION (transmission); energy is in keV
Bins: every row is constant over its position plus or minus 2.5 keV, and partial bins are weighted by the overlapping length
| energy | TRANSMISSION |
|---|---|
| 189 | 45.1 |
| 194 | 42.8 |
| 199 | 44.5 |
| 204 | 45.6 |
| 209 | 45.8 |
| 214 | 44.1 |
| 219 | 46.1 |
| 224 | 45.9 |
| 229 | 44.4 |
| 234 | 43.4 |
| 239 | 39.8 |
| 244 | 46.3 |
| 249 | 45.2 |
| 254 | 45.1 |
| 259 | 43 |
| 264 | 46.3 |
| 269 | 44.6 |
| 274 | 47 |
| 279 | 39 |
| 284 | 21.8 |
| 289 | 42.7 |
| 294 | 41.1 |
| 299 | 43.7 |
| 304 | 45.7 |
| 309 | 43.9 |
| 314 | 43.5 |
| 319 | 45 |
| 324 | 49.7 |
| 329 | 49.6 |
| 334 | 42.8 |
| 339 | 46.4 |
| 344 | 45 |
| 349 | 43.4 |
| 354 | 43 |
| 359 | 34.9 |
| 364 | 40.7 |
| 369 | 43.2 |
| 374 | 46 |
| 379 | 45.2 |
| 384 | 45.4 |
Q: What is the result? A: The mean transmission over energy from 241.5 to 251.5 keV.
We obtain 45.8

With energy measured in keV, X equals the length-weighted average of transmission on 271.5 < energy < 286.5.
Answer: 35.9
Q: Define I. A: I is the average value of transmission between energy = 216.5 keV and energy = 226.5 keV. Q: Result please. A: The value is 46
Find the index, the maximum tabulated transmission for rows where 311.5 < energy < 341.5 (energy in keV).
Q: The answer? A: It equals 49.7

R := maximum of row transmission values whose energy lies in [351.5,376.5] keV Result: 46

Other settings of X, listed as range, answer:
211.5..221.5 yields 45.1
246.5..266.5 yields 44.9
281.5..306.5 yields 39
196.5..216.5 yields 45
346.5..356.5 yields 43.2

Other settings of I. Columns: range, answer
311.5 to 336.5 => 46.1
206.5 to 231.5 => 45.3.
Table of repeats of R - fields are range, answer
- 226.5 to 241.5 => 44.4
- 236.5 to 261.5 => 46.3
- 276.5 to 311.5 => 45.7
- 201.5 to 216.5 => 45.8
